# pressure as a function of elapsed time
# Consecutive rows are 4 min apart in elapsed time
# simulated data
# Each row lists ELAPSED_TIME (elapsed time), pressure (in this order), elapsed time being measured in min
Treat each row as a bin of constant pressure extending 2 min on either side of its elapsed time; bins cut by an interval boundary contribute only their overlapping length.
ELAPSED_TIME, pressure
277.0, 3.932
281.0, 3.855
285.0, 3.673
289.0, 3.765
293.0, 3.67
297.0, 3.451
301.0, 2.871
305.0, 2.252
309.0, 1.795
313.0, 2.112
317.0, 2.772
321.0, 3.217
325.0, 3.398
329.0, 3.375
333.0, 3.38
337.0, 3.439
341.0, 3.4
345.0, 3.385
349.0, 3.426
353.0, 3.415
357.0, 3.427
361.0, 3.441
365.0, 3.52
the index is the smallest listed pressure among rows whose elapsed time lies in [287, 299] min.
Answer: 3.451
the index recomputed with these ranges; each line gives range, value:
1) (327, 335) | 3.375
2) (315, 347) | 2.772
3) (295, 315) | 1.795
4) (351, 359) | 3.415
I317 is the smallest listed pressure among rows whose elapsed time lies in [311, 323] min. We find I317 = 2.112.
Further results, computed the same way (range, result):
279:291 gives 3.673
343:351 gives 3.385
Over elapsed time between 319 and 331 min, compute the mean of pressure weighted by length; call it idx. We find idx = 3.33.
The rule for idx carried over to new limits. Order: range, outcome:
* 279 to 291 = 3.76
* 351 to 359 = 3.42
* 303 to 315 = 2.05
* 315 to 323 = 2.99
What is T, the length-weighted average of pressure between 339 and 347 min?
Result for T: 3.39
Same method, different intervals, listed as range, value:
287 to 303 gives 3.44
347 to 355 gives 3.42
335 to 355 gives 3.41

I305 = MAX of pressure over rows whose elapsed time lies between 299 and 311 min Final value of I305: 2.871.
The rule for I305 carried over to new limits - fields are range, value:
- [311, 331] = 3.398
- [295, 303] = 3.451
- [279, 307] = 3.855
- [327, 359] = 3.439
